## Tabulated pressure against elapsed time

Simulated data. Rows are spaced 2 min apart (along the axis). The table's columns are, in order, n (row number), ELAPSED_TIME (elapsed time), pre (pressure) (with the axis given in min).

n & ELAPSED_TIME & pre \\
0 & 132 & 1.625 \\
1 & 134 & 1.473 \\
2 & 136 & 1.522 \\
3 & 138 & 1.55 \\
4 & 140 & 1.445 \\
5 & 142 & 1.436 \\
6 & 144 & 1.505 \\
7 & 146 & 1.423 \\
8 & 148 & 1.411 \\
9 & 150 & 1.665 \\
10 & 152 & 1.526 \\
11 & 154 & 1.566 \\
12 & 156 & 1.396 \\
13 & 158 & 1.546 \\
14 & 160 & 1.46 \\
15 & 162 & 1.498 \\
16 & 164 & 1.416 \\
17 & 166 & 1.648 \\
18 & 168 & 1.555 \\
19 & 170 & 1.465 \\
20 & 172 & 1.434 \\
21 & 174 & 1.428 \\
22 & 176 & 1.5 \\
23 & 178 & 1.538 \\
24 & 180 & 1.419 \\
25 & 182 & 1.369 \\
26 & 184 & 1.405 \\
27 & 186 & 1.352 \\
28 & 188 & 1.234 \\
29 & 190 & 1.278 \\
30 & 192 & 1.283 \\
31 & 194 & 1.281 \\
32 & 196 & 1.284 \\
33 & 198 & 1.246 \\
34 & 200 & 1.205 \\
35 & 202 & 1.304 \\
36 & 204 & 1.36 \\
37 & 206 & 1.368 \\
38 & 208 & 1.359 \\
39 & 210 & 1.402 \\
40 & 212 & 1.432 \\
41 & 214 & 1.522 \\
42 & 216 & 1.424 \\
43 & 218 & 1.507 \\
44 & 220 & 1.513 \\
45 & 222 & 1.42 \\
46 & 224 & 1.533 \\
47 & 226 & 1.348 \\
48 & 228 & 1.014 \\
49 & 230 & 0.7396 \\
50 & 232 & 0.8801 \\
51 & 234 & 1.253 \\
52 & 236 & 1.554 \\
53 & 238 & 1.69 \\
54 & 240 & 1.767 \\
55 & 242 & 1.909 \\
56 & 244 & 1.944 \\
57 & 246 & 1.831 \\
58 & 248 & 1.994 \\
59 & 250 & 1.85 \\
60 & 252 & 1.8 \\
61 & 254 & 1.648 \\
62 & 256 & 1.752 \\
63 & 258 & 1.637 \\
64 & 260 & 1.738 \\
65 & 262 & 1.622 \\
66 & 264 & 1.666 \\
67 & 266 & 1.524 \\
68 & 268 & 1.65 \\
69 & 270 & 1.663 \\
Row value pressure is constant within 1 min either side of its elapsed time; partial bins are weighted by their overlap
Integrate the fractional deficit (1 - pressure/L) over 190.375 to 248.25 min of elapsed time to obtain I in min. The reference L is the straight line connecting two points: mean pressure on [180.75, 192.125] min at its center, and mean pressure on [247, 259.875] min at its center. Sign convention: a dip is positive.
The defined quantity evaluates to 4.9 min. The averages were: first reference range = 1.33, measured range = 1.42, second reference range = 1.78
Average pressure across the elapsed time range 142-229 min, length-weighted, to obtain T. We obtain 1.42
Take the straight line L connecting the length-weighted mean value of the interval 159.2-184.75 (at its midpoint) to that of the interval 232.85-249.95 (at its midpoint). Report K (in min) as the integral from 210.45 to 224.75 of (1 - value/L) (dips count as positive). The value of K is 1.5 min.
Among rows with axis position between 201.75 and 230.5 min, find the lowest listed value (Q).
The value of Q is 0.7396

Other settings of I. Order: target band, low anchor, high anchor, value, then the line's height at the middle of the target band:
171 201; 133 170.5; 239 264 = 4.63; 1.6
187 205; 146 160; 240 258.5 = 4.07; 1.65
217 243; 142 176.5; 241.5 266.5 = 4.64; 1.7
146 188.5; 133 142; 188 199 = -2.97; 1.37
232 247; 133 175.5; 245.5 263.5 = 0.60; 1.72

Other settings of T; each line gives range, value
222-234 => 1.14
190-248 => 1.41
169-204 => 1.35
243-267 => 1.75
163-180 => 1.49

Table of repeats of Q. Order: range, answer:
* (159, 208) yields 1.205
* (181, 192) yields 1.234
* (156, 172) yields 1.396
